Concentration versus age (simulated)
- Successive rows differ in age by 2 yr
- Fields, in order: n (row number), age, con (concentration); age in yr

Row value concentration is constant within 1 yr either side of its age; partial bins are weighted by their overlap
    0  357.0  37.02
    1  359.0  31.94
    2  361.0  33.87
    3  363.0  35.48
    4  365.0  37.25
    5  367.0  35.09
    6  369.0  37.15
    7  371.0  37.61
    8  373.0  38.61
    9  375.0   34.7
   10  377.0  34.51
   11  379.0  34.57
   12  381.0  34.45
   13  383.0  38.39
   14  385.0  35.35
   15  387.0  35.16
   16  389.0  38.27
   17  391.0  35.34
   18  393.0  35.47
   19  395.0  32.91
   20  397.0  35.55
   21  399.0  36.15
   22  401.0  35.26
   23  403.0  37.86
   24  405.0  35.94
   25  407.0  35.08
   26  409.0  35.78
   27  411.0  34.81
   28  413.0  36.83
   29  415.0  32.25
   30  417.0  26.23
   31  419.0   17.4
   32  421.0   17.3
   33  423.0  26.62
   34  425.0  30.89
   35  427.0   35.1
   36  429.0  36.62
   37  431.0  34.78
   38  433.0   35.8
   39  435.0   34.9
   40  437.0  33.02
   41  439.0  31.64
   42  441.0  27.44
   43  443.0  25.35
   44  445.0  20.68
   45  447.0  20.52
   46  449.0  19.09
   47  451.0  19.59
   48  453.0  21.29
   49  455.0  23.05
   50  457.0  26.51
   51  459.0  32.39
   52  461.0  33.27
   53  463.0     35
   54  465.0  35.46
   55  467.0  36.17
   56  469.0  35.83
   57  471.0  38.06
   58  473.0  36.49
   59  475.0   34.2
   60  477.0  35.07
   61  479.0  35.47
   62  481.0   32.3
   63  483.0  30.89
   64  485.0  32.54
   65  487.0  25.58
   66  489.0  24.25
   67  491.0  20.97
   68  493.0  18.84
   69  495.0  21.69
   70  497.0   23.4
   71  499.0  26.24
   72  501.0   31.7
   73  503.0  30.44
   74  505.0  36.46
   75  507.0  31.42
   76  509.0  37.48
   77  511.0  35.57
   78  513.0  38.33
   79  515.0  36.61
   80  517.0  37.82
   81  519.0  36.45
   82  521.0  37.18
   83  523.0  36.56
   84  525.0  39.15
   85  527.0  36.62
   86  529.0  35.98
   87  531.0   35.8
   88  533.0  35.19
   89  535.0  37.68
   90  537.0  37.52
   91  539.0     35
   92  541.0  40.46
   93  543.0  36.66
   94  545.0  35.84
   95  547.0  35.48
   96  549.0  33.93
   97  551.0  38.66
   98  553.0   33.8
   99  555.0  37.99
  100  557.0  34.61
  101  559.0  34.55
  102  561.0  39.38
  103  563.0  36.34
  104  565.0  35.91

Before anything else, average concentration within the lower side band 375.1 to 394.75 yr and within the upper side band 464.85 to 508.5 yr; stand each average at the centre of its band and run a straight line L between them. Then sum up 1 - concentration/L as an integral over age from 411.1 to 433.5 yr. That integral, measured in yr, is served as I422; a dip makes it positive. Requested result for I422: 2.4 yr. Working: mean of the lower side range 35.6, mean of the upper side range 30.6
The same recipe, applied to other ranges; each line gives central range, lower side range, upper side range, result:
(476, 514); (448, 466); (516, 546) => 2.72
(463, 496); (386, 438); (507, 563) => 3.76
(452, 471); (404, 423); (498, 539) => 0.69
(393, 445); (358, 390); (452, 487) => 3.49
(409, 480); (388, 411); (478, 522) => 7.01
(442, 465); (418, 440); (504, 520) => 4.71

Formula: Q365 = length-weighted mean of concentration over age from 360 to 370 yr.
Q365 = 35.8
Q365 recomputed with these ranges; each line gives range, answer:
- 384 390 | 36.3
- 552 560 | 35.2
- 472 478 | 35.3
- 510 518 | 37.1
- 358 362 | 32.9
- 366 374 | 37.1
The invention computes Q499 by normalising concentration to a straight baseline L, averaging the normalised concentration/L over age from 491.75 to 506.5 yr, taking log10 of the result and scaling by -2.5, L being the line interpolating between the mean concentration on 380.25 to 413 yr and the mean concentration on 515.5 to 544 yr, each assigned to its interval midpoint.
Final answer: 0.33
